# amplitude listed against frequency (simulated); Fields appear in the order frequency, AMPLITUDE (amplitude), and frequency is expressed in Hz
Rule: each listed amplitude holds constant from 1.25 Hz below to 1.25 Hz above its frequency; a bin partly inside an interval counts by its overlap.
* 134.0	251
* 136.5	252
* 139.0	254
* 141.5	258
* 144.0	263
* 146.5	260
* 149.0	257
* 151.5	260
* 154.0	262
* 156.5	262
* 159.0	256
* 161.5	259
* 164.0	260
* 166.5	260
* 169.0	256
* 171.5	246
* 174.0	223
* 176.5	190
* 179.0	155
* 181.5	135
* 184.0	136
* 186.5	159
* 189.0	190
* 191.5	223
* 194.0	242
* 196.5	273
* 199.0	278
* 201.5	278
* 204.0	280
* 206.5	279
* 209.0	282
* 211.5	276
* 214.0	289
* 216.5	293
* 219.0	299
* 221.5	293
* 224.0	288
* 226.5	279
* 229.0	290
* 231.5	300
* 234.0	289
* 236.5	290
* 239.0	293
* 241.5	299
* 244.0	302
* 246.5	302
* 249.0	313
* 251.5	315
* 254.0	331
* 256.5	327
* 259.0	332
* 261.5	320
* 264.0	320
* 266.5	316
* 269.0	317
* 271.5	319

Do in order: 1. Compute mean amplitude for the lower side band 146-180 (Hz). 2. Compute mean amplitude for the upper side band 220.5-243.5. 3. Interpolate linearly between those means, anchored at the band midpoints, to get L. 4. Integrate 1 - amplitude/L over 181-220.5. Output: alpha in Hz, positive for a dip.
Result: 3.5 Hz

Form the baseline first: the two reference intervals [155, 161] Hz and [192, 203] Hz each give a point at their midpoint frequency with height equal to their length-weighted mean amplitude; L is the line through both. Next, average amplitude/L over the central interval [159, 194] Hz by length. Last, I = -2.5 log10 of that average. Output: 0.24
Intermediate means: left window 259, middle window 210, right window 265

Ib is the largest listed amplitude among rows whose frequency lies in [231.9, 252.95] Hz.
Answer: 315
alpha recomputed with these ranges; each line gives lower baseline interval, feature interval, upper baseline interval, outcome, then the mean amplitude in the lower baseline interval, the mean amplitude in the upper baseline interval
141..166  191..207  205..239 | 0.74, 260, 288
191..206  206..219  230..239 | -0.45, 265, 293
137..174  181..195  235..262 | 4.76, 257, 311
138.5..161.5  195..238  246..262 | 1.90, 259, 321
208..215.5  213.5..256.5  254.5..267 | 0.47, 283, 324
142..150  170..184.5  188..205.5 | 4.05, 260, 253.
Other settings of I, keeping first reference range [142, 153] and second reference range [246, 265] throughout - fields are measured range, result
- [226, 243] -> 0.06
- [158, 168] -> 0.04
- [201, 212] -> 0.05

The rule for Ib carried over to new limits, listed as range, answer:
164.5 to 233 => 300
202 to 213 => 282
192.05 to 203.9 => 278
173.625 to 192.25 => 223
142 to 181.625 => 263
